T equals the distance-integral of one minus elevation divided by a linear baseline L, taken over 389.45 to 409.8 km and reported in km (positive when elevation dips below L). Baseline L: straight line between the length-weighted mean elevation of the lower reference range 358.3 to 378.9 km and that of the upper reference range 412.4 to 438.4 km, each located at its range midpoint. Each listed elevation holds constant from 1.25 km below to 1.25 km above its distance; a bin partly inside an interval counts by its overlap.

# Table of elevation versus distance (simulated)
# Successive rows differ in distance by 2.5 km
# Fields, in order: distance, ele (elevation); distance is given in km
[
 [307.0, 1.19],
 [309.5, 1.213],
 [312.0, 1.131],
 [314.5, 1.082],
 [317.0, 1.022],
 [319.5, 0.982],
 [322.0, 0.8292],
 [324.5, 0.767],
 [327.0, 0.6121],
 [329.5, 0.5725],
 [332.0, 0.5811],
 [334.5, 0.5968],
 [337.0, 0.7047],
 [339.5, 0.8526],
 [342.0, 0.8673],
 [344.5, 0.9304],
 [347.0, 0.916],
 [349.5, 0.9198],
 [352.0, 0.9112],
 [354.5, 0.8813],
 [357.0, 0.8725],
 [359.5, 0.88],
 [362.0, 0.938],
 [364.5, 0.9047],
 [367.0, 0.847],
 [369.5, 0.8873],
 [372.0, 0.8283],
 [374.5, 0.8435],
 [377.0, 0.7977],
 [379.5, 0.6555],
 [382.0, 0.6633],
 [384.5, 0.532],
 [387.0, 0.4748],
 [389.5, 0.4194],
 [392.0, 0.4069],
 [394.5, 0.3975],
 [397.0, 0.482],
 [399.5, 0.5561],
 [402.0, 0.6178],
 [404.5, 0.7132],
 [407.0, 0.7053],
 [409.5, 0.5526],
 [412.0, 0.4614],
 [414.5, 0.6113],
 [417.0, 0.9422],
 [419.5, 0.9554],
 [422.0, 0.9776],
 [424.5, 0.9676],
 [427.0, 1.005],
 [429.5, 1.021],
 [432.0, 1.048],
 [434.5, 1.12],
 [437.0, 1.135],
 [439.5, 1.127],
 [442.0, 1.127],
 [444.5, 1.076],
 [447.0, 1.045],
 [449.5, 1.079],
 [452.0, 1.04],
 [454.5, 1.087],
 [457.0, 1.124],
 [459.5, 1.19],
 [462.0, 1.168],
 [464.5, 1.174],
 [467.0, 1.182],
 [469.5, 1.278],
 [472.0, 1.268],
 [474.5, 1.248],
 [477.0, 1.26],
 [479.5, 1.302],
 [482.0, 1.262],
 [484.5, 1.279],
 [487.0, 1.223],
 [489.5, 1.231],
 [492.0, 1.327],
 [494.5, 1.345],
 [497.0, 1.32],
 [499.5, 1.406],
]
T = 8.25 km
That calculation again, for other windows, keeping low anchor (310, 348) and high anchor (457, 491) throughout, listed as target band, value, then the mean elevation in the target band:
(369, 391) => 6.9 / 0.668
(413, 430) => 2.7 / 0.915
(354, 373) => 1.0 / 0.881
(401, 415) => 5.9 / 0.61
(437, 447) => 0.3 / 1.1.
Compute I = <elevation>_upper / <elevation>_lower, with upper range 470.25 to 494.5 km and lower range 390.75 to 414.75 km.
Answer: 2.3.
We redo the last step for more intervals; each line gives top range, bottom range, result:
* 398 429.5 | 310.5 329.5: 0.85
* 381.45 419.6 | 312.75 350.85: 0.71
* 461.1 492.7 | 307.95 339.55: 1.47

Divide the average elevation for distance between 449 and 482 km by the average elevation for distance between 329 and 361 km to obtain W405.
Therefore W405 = 1.46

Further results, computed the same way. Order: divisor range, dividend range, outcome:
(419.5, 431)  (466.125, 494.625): 1.28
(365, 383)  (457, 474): 1.52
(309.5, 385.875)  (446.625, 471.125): 1.37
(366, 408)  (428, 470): 1.76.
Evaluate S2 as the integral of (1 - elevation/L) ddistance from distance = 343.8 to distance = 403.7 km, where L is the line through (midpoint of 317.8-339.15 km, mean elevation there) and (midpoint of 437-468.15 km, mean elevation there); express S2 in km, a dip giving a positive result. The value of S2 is 8.4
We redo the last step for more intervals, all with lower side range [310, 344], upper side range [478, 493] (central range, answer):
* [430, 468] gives 1.79 km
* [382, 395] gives 6.87 km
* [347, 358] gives -0.02 km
